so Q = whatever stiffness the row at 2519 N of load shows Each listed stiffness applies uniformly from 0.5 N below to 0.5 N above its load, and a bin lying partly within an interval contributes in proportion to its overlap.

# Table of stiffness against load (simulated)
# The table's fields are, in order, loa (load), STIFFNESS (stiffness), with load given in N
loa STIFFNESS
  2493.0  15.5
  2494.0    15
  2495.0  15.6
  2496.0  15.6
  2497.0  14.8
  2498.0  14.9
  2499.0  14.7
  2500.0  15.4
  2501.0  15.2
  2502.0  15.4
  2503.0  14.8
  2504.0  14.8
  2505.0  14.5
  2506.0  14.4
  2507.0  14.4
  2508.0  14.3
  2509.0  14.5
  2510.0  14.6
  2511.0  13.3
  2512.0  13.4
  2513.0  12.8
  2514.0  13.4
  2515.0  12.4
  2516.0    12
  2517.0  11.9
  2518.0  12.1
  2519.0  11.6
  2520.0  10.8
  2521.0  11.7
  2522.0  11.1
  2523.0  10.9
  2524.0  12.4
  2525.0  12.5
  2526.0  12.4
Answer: 11.6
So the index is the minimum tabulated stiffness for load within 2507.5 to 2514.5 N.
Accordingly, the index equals 12.8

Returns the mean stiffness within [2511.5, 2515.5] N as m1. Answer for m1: 13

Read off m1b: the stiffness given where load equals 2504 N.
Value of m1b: 14.8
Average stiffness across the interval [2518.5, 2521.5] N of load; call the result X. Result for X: 11.4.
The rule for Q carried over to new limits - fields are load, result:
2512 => 13.4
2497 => 14.8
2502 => 15.4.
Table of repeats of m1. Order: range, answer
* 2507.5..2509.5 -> 14.4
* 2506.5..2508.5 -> 14.4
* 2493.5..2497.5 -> 15.2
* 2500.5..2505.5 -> 14.9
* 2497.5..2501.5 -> 15.1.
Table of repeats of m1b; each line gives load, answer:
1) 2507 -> 14.4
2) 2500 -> 15.4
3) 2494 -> 15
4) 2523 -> 10.9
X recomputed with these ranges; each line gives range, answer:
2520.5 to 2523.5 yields 11.2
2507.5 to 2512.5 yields 14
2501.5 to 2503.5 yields 15.1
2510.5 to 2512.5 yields 13.4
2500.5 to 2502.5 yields 15.3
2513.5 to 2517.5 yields 12.4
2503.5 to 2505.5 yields 14.7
